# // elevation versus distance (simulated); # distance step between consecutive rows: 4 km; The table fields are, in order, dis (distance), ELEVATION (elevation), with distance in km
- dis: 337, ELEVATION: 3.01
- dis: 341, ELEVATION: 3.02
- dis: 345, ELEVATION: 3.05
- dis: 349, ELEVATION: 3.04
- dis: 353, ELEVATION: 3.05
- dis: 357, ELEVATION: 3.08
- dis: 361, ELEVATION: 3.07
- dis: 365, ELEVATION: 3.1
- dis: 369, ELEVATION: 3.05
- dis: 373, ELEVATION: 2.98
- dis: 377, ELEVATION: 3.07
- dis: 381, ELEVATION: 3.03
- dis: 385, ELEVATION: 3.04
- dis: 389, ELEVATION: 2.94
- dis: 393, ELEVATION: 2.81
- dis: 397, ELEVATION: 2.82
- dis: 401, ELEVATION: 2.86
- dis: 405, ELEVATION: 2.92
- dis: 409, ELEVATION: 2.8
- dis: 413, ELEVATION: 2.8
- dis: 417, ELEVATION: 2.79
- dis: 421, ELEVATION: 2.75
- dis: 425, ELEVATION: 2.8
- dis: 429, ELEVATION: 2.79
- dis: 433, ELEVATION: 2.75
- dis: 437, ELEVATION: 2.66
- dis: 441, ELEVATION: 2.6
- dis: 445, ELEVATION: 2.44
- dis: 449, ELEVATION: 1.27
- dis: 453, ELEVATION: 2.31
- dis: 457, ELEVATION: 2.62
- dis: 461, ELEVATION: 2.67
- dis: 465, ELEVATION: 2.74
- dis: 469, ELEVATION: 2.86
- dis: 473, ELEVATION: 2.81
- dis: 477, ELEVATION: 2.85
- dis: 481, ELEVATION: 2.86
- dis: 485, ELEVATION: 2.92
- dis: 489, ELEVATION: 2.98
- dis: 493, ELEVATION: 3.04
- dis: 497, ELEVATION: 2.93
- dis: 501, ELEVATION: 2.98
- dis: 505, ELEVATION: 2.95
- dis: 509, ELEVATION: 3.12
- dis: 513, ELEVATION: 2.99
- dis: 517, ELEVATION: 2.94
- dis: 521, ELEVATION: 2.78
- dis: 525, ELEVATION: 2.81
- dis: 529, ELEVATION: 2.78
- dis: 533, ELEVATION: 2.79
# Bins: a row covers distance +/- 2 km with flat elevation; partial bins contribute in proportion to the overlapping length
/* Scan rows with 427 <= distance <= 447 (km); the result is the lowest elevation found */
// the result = 2.44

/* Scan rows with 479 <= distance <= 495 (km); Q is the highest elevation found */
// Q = 3.04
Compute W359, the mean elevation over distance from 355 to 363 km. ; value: 3.08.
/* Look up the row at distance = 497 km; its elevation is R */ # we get 2.93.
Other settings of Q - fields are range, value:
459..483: 2.86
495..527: 3.12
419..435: 2.8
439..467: 2.74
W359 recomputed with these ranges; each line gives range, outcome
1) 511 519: 2.96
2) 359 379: 3.05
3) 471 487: 2.86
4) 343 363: 3.06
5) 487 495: 3.01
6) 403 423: 2.81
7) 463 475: 2.8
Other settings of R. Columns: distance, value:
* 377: 3.07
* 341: 3.02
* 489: 2.98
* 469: 2.86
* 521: 2.78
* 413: 2.8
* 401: 2.86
